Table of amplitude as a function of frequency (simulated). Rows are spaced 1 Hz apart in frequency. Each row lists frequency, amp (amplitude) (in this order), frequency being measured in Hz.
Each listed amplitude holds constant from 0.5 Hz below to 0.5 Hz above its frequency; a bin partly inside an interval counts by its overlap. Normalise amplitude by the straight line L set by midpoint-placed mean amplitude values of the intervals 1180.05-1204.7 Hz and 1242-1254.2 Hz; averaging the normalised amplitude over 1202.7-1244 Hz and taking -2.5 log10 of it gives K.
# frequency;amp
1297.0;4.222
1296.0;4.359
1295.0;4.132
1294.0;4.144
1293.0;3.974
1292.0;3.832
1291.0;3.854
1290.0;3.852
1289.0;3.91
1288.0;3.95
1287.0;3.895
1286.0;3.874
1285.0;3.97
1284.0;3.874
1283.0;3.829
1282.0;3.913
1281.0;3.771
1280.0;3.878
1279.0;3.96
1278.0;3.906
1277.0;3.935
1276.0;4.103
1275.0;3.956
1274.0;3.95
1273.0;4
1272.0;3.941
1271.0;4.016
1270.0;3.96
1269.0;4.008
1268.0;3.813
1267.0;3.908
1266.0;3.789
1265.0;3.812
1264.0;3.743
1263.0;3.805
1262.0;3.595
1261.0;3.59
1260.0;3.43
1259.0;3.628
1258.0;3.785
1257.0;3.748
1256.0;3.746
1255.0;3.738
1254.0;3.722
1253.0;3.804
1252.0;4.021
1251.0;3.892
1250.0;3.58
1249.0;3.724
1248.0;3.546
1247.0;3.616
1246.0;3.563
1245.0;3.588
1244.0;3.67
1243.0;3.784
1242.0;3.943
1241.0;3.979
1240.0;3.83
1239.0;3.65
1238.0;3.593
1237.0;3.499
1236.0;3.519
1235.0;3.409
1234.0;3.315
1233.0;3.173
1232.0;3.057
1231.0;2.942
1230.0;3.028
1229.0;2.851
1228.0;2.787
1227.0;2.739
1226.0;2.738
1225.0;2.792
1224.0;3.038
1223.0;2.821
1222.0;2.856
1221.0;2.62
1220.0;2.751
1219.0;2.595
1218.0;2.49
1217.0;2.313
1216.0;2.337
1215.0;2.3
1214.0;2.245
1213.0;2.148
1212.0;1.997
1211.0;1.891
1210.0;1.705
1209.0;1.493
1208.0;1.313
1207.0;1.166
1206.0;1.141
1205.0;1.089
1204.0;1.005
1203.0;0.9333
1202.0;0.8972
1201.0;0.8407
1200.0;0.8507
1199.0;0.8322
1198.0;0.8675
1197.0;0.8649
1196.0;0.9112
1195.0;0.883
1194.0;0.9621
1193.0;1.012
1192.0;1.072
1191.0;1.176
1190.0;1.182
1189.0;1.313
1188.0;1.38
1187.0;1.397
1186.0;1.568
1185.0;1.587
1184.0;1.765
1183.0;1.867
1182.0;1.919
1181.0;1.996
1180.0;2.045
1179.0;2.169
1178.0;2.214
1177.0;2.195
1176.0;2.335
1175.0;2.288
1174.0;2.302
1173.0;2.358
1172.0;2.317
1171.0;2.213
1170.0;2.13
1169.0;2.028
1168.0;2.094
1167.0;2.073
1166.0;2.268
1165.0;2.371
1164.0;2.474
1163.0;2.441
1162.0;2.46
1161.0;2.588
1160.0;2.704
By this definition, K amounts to 0.02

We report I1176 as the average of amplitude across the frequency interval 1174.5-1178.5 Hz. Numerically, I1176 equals 2.26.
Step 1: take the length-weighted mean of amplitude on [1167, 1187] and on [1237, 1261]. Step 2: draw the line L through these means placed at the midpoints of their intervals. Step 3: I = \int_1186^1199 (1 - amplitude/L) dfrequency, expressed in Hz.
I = 7.1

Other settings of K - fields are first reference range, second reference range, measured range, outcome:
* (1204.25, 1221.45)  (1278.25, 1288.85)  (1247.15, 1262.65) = -0.19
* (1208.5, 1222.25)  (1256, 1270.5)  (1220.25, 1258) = -0.14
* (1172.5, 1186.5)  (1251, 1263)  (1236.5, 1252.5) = -0.08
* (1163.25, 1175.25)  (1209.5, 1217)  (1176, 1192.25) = 0.28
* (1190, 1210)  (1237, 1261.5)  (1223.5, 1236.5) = -0.14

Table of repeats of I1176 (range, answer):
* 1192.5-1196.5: 0.942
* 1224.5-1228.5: 2.76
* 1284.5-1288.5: 3.92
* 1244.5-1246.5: 3.58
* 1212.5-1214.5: 2.2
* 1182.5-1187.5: 1.64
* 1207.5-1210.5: 1.5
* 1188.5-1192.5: 1.19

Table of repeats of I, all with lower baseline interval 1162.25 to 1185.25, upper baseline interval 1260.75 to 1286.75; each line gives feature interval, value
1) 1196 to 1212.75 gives 9.4 Hz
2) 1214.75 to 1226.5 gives 1.3 Hz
